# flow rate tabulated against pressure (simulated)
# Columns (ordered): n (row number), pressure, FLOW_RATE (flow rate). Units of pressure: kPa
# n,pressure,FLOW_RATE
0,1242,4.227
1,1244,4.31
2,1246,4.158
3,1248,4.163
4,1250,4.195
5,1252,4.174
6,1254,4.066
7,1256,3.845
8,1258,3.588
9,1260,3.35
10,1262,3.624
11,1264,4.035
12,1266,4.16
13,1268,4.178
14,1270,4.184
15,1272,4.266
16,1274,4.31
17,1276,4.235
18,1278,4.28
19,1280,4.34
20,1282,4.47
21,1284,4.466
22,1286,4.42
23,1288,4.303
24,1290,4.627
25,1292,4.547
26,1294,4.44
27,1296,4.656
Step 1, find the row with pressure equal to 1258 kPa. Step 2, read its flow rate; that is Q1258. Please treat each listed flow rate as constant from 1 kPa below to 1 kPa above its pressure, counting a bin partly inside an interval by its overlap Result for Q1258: 3.588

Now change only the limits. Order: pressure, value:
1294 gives 4.44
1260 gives 3.35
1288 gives 4.303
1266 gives 4.16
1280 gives 4.34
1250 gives 4.195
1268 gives 4.178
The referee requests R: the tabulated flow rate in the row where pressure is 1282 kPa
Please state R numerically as 4.47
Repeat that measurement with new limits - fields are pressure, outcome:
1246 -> 4.158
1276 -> 4.235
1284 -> 4.466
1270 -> 4.184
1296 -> 4.656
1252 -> 4.174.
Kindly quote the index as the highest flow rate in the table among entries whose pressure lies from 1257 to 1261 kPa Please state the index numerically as 3.588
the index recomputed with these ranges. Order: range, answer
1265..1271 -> 4.184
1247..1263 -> 4.195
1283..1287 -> 4.466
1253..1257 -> 4.066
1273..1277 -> 4.31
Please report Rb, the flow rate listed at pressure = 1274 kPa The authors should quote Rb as 4.31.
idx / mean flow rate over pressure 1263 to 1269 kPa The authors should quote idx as 4.12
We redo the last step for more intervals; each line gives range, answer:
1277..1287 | 4.4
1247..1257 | 4.09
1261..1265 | 3.83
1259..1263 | 3.49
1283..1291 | 4.45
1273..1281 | 4.29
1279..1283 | 4.4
